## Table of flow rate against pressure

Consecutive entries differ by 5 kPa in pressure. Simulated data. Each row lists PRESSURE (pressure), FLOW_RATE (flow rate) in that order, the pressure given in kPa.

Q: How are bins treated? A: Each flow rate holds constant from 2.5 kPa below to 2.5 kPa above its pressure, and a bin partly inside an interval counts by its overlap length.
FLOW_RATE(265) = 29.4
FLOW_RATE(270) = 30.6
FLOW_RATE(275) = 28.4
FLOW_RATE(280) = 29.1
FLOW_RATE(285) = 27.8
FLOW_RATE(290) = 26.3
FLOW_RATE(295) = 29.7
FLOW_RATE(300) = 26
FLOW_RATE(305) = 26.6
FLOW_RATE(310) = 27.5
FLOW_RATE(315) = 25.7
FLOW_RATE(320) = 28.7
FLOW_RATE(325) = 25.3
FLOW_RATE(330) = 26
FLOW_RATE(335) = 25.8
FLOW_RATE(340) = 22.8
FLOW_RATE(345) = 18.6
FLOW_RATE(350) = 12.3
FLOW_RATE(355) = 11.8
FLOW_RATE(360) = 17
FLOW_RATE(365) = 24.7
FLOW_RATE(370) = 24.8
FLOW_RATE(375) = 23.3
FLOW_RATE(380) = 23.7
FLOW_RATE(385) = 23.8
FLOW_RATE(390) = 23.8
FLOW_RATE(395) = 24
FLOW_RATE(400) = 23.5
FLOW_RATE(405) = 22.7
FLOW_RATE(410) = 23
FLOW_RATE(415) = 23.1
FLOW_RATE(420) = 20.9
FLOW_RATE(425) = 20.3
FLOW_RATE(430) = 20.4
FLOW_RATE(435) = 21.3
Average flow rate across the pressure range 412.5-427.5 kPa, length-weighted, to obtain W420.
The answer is 21.4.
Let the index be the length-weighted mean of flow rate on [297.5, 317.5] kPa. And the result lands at 26.4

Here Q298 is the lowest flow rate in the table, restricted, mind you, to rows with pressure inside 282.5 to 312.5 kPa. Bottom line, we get 26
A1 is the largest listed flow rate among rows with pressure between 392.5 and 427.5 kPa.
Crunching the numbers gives 24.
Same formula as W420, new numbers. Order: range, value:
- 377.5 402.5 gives 23.8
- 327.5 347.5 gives 23.3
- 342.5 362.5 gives 14.9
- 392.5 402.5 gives 23.8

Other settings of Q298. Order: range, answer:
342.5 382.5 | 11.8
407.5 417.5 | 23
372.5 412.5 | 22.7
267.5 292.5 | 26.3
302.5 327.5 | 25.3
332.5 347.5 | 18.6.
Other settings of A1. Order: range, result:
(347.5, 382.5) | 24.8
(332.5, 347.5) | 25.8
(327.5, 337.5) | 26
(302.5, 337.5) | 28.7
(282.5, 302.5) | 29.7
